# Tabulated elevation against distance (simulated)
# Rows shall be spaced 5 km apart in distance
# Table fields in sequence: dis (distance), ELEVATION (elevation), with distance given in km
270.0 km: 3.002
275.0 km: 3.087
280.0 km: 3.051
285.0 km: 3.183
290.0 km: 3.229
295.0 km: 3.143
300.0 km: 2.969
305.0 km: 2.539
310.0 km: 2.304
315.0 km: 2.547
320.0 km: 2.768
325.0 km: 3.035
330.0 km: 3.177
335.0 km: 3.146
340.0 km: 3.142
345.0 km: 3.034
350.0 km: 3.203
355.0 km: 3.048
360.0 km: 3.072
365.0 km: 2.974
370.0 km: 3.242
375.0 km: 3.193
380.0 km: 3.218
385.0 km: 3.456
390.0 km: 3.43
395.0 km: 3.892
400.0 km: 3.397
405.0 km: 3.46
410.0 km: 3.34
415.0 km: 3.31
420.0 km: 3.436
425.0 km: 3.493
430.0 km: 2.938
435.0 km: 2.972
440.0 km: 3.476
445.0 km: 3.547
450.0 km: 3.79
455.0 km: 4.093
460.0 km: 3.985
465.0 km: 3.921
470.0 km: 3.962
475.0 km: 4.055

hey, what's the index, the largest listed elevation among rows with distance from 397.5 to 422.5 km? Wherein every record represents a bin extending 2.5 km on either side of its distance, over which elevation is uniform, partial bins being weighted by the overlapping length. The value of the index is 3.46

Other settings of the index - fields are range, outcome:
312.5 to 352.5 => 3.203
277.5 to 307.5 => 3.229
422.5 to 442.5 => 3.493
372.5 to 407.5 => 3.892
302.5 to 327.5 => 3.035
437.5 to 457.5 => 4.093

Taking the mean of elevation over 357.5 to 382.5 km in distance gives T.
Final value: 3.14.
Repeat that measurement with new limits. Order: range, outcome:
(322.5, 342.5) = 3.12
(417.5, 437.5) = 3.21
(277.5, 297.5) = 3.15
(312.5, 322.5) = 2.66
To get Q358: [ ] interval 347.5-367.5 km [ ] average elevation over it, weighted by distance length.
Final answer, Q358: 3.07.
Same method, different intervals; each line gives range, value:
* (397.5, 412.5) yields 3.4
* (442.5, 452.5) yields 3.67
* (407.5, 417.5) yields 3.33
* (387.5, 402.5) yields 3.57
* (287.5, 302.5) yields 3.11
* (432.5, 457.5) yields 3.58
